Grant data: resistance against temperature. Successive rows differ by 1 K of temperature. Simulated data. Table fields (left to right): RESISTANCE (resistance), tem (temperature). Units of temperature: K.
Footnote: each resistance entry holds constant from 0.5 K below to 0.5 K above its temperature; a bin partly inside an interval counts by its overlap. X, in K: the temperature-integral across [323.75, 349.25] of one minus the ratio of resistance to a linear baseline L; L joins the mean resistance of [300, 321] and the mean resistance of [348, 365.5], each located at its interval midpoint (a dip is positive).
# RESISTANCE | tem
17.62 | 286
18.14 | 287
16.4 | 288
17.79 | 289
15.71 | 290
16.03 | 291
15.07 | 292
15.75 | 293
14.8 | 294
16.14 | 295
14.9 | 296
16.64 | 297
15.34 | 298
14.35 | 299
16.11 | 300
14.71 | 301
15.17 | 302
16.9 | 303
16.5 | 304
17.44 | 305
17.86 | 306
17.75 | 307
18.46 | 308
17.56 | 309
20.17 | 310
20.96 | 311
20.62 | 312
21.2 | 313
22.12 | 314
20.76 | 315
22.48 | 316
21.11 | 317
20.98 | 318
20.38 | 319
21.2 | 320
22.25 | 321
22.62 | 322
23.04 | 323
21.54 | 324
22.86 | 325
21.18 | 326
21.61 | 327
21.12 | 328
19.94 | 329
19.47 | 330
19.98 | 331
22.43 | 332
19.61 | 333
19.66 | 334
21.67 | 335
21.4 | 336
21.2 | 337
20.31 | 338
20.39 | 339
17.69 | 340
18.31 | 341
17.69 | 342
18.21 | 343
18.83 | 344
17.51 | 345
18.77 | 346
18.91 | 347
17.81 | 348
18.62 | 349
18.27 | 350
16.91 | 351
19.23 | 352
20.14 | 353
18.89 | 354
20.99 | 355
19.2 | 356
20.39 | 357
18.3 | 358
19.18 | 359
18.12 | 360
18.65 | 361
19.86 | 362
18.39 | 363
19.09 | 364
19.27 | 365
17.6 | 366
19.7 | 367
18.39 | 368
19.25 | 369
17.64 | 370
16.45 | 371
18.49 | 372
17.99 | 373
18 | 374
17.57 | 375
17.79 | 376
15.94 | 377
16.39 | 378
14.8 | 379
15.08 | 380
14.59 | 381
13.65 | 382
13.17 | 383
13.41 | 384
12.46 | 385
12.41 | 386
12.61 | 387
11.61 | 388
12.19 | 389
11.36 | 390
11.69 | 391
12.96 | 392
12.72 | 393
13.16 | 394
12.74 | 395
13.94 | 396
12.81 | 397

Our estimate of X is -1.0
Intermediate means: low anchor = 19.2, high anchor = 19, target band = 19.9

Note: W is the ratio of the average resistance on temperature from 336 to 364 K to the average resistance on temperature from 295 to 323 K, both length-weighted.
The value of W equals 1.0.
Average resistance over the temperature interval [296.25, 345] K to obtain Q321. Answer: 19.5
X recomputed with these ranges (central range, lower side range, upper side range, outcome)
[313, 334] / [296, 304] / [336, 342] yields -3.88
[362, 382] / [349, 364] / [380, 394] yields -2.02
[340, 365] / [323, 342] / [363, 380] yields 0.43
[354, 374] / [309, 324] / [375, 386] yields -2.84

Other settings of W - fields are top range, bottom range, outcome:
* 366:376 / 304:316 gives 0.93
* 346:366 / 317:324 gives 0.87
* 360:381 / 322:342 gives 0.86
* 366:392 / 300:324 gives 0.78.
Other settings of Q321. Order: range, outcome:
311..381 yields 19.4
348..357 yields 19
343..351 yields 18.3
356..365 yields 19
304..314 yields 19.1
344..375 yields 18.7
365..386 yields 16.4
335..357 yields 19.1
